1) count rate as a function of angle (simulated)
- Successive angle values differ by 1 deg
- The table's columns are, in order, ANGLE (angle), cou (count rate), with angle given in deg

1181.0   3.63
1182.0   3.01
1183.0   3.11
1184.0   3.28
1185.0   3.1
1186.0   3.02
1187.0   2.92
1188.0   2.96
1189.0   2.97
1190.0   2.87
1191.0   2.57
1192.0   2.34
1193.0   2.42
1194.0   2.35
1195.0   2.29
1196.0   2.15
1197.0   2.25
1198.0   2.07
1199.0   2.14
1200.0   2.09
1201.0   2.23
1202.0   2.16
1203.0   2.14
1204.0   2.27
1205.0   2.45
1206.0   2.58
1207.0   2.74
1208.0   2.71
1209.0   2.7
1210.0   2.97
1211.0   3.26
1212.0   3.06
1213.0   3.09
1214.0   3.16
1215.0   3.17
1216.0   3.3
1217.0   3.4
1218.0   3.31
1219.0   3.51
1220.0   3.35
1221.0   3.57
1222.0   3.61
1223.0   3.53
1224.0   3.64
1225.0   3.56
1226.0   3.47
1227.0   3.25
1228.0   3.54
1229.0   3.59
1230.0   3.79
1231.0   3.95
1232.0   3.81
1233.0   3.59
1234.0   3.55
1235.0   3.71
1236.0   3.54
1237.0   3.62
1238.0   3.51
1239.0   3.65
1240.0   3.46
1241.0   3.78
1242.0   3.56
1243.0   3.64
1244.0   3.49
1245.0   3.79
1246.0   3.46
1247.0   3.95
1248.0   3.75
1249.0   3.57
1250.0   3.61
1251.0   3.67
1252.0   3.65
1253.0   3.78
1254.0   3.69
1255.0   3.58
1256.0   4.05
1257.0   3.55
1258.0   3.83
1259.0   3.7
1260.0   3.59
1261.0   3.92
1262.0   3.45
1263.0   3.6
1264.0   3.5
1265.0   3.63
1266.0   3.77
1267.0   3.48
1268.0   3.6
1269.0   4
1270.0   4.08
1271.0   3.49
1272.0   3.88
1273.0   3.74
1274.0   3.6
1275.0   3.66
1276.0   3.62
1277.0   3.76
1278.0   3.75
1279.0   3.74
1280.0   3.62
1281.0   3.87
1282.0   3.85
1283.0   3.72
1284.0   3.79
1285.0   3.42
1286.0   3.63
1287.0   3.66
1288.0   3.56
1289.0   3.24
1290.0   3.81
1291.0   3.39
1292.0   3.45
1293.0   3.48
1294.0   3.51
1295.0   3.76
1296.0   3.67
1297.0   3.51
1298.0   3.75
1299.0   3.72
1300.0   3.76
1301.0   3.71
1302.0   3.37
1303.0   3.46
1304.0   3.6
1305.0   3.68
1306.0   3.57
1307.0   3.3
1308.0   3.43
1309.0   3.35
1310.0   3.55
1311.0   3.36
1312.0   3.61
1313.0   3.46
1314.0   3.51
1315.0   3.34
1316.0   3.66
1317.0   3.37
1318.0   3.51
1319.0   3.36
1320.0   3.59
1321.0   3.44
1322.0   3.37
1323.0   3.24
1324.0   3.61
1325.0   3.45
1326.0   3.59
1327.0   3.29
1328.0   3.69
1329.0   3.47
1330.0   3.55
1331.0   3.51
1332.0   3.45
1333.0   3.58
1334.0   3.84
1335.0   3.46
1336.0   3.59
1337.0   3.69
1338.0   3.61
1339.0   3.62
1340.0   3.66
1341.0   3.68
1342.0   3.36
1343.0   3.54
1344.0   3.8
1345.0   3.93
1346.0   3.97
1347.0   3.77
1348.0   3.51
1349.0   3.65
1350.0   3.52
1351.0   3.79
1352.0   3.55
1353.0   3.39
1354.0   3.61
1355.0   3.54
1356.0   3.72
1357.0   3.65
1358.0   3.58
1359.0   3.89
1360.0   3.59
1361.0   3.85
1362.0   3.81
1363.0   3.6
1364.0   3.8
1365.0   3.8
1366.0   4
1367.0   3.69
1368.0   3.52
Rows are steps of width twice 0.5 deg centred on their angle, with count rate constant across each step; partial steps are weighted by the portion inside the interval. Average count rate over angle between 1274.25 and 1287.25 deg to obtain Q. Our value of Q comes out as 3.7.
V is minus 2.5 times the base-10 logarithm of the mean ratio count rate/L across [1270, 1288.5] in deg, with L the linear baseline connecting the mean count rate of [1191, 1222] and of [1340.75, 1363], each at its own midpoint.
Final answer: -0.16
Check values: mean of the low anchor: 2.72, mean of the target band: 3.7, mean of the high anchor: 3.67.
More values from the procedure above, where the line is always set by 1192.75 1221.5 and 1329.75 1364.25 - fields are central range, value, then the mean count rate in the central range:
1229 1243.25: -0.25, 3.65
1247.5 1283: -0.19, 3.7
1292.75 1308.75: -0.07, 3.58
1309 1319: -0.01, 3.47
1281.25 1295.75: -0.11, 3.6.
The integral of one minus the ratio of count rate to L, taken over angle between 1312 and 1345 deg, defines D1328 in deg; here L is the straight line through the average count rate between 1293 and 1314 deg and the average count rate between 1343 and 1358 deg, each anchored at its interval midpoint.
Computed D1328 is 0.7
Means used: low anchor 3.55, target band 3.54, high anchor 3.66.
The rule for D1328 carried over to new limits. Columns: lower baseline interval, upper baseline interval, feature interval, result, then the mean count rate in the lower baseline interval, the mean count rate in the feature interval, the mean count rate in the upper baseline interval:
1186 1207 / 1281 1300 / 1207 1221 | -2.6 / 2.43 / 3.15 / 3.62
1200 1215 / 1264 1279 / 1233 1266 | -3.0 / 2.68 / 3.65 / 3.71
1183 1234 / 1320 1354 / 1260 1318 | -4.5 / 2.97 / 3.61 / 3.58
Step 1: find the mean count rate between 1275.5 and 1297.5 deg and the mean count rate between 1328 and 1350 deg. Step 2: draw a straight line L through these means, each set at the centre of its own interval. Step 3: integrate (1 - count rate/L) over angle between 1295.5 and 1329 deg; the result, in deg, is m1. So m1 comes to 1.1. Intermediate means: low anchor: 3.63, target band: 3.51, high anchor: 3.63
